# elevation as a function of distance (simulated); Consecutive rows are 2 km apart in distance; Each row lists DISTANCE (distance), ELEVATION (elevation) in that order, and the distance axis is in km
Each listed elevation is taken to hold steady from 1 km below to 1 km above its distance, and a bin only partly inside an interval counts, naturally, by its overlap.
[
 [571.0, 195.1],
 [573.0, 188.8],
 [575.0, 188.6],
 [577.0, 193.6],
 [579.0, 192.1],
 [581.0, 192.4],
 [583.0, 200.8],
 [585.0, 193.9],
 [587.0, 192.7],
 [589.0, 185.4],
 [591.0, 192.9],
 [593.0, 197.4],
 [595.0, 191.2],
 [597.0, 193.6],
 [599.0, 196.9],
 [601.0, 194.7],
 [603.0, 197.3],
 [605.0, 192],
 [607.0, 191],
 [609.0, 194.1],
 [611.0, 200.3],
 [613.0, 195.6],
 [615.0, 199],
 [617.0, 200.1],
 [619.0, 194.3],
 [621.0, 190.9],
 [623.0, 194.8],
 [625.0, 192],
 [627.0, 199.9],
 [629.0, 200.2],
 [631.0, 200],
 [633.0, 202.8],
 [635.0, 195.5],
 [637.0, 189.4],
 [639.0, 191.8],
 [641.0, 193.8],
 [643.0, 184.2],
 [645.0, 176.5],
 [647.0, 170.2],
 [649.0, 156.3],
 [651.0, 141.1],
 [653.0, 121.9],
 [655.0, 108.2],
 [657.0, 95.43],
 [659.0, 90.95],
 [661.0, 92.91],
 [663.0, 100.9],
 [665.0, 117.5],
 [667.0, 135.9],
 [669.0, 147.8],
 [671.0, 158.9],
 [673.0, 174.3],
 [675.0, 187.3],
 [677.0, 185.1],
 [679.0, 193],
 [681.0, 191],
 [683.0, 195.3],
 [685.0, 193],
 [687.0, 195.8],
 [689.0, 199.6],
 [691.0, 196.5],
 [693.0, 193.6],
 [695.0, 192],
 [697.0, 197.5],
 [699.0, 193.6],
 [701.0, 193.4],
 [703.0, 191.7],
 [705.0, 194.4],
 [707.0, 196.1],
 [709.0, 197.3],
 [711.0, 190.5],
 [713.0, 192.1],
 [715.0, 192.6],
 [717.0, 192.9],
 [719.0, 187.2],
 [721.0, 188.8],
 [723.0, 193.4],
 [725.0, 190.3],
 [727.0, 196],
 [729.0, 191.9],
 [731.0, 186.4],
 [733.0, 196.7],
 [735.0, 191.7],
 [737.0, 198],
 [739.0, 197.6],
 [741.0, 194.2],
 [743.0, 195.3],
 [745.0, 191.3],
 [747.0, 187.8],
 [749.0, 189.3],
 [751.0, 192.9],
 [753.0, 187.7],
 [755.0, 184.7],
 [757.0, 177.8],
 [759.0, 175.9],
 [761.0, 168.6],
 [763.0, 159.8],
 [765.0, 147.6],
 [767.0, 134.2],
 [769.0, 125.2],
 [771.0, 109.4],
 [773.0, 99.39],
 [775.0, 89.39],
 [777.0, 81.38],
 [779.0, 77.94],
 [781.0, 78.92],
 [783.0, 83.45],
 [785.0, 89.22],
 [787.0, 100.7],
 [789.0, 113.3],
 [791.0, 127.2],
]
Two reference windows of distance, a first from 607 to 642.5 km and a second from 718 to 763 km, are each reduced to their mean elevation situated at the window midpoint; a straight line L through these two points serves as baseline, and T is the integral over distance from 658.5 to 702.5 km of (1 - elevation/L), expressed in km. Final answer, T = 5.0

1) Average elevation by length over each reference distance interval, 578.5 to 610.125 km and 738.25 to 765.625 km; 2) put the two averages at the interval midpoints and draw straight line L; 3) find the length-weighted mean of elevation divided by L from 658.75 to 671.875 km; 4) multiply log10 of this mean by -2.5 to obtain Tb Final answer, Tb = 0.47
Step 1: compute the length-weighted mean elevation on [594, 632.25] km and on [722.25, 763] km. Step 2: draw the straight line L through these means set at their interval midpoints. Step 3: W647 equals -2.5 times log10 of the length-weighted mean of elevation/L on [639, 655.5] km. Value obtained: 0.21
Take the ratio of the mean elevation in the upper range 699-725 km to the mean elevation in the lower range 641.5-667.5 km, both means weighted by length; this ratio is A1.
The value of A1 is 1.47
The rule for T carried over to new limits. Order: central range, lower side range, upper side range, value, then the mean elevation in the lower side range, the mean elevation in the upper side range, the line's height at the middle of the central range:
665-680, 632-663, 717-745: -0.1 km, 152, 193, 164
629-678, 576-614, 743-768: 8.3 km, 194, 176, 187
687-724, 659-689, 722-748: -3.4 km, 161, 193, 178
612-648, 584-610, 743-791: -2.0 km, 193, 138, 183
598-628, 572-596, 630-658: -2.6 km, 192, 166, 180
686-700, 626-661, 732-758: -1.5 km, 164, 191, 177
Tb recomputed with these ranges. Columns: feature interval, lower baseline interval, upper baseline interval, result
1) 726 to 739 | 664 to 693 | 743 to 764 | -0.08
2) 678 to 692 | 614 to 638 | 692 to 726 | -0.01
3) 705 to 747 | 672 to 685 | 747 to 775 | -0.14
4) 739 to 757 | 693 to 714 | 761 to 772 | -0.22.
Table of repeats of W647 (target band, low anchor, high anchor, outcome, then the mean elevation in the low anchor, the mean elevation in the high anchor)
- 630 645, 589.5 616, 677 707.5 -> 0.01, 195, 194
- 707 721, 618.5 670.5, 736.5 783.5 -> -0.23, 161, 151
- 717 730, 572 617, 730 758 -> 0.00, 194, 191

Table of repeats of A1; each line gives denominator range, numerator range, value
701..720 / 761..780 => 0.61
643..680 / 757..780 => 0.89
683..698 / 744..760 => 0.95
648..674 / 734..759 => 1.50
